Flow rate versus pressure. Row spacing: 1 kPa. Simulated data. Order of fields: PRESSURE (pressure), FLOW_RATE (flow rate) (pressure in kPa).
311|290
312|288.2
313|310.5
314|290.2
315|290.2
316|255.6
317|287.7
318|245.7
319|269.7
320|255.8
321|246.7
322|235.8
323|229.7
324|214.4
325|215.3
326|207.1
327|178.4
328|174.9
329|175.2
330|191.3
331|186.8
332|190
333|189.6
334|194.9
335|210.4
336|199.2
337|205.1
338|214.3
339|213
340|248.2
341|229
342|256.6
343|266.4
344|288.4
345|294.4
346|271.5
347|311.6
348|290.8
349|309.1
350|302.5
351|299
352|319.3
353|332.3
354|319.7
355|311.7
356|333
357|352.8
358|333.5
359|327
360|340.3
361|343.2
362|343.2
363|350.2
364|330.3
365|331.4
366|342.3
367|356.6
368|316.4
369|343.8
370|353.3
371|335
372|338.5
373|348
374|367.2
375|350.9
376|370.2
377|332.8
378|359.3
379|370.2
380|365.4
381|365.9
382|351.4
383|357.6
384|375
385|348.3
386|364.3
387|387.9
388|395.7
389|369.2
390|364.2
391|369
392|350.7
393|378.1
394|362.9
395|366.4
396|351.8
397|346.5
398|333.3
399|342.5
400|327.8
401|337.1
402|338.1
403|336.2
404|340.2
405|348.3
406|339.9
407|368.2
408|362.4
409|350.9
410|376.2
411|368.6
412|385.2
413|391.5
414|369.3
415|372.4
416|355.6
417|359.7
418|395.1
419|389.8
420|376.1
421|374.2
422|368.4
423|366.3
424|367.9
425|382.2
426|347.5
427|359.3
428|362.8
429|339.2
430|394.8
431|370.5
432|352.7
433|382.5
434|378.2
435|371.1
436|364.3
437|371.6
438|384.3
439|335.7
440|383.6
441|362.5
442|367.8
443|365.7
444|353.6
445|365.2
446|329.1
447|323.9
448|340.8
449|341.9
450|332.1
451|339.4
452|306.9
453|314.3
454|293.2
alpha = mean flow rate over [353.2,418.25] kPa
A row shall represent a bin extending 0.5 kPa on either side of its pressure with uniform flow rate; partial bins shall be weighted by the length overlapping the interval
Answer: 353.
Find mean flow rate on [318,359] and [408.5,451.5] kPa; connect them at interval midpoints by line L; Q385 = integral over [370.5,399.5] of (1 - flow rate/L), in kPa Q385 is -4.7 kPa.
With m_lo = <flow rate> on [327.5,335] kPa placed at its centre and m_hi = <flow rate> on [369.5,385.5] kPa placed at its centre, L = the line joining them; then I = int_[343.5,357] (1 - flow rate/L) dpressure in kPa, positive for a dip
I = -2.7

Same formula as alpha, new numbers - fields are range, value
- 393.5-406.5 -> 344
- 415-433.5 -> 369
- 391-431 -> 361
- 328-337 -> 192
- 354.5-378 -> 342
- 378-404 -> 358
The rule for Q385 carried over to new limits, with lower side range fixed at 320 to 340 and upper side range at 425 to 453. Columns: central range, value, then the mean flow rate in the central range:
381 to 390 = -2.7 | 368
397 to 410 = -1.6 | 345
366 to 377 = -3.5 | 347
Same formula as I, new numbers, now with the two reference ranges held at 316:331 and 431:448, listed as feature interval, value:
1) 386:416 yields -4.22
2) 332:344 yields 0.94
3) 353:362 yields -2.37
